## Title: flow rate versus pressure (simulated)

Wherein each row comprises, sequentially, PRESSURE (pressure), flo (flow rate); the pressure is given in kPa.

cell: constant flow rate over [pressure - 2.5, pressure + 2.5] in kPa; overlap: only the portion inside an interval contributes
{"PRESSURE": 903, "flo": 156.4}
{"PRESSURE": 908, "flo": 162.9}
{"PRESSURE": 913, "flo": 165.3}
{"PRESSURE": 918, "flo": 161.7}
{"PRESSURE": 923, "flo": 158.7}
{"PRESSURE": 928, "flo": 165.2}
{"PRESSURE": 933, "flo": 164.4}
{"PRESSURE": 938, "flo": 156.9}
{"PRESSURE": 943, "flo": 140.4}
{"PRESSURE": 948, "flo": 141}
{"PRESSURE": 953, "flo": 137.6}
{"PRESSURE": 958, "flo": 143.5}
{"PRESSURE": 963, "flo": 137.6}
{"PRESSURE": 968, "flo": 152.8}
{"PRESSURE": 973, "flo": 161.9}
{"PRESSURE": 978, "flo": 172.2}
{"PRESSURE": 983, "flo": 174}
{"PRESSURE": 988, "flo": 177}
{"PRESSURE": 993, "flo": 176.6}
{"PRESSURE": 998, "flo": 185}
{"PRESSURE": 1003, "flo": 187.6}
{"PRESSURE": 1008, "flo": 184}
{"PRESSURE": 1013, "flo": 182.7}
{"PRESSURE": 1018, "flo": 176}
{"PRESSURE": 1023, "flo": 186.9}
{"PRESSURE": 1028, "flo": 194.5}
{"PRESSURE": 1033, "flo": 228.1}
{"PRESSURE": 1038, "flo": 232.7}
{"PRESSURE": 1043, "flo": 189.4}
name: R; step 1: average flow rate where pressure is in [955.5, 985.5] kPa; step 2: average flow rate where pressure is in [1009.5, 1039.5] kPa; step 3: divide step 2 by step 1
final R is 1.26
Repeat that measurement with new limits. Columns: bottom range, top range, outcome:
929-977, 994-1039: 1.29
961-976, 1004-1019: 1.20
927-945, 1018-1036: 1.28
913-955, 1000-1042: 1.27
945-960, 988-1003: 1.29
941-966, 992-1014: 1.31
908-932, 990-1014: 1.12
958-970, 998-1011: 1.28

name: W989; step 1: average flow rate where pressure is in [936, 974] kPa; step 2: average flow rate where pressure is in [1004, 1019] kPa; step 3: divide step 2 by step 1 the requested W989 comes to 1.2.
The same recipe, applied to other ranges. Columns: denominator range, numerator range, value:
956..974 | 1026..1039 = 1.47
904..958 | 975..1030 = 1.17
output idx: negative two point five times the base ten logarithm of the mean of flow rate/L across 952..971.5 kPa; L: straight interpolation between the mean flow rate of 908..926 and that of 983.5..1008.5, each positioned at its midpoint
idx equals 0.197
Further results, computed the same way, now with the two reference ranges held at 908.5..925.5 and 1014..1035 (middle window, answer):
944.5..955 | 0.23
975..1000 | 0.04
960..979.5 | 0.15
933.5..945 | 0.11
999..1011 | 0.02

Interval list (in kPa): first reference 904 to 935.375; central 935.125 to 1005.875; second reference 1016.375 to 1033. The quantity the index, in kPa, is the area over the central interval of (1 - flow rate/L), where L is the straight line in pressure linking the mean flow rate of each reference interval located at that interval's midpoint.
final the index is 6.8 kPa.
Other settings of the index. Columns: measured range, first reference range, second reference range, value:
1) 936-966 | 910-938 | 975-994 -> 4.5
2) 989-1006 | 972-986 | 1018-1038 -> 0.0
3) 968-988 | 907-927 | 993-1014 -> 1.1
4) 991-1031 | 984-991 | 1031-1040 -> 3.4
